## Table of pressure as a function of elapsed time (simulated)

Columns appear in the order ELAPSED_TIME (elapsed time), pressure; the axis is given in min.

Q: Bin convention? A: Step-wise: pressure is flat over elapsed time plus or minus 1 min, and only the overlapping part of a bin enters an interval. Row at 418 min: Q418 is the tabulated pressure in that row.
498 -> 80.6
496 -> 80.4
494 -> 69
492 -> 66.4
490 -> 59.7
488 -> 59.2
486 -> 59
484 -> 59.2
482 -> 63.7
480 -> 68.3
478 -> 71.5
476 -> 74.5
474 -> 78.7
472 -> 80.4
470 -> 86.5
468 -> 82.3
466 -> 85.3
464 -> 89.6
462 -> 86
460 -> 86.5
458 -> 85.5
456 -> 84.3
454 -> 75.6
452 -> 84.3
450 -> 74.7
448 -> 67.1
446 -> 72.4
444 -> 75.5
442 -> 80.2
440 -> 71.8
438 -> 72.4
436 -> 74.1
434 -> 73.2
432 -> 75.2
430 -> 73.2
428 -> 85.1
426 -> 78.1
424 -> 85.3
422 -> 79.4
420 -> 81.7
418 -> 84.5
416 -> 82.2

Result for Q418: 84.5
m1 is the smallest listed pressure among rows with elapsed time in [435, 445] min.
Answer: 71.8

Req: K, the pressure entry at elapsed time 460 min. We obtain 86.5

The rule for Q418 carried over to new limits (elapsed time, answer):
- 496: 80.4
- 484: 59.2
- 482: 63.7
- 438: 72.4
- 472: 80.4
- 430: 73.2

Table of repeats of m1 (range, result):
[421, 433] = 73.2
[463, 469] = 82.3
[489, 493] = 59.7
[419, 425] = 79.4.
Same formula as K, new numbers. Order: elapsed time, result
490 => 59.7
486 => 59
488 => 59.2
